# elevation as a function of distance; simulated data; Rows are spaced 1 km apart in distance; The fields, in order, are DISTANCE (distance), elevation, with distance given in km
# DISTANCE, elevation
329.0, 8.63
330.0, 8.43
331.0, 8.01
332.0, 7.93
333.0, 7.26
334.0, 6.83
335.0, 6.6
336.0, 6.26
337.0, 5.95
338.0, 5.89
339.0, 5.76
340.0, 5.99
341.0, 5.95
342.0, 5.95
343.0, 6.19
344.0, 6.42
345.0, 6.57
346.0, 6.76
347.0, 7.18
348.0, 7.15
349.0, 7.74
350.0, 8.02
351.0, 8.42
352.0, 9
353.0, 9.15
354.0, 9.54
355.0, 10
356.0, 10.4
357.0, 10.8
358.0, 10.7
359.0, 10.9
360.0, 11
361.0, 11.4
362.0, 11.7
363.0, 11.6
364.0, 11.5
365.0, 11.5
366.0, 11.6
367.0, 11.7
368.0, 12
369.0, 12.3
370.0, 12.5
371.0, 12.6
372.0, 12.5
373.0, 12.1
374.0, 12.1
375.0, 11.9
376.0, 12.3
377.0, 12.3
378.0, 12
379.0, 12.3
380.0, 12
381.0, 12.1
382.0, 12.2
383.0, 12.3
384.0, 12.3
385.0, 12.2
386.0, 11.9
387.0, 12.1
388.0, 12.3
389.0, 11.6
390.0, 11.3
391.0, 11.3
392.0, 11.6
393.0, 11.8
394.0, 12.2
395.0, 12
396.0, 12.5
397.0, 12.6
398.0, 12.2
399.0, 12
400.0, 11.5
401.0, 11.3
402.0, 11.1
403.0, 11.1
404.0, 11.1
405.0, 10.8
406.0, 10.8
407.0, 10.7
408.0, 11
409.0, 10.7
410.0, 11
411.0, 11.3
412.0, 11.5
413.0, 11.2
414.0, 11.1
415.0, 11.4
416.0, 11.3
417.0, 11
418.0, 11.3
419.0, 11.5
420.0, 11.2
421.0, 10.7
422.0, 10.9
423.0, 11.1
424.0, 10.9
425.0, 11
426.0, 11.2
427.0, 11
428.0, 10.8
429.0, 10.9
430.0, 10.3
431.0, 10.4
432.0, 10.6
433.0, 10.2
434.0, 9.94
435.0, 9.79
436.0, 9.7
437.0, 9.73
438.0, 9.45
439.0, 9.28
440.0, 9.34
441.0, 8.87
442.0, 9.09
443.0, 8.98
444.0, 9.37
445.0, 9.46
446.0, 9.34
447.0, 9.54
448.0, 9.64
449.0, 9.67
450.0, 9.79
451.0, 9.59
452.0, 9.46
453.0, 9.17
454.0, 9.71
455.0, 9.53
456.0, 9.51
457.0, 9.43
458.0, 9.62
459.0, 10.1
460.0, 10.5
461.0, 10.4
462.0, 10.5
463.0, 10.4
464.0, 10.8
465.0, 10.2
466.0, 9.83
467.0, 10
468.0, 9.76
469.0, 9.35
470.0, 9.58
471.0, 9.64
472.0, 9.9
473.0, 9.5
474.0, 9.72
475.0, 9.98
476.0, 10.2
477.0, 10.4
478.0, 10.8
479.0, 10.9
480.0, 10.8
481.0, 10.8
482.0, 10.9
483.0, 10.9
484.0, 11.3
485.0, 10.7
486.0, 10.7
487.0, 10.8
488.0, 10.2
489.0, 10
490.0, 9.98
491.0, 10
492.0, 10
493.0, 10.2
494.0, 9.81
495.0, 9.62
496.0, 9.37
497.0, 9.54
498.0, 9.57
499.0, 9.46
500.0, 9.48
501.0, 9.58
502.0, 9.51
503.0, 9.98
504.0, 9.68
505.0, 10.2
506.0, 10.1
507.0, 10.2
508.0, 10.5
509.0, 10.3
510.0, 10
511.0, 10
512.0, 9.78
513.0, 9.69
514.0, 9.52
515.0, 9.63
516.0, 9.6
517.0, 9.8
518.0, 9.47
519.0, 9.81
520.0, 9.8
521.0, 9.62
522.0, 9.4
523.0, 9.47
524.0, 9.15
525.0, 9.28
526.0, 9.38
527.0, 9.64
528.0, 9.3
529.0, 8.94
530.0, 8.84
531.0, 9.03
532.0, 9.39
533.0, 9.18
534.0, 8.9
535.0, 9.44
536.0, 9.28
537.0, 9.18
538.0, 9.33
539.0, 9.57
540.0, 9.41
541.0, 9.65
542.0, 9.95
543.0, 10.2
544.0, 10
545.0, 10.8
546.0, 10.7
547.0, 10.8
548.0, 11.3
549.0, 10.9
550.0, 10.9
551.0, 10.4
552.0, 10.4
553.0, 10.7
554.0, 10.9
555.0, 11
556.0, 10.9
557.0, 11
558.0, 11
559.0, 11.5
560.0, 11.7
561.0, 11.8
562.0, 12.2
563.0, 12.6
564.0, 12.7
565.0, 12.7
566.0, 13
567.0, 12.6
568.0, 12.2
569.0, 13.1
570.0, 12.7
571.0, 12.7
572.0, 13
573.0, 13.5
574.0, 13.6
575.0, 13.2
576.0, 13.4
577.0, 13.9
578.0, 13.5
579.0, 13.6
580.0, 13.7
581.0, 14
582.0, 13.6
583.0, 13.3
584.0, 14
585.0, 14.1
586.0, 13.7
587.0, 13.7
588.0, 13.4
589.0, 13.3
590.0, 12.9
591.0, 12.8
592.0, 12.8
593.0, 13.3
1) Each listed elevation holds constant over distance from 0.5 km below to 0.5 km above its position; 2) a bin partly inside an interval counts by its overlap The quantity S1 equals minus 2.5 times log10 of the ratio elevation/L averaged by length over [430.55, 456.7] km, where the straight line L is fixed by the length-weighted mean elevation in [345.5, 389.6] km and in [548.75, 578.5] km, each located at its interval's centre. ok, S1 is 0.195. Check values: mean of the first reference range 11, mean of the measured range 9.58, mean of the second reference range 12.1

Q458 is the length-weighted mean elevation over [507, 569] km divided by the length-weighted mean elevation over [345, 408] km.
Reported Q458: 0.9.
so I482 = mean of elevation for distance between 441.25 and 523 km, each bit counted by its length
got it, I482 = 9.92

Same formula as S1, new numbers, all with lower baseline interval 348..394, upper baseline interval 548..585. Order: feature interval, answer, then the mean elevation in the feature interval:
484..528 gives 0.22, 9.84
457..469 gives 0.17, 10.1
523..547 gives 0.27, 9.53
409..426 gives 0.04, 11.1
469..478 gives 0.20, 9.89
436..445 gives 0.25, 9.3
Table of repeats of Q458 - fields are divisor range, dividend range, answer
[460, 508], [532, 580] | 1.13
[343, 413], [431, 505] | 0.90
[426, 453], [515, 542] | 0.96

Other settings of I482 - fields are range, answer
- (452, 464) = 9.92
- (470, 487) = 10.4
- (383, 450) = 10.9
